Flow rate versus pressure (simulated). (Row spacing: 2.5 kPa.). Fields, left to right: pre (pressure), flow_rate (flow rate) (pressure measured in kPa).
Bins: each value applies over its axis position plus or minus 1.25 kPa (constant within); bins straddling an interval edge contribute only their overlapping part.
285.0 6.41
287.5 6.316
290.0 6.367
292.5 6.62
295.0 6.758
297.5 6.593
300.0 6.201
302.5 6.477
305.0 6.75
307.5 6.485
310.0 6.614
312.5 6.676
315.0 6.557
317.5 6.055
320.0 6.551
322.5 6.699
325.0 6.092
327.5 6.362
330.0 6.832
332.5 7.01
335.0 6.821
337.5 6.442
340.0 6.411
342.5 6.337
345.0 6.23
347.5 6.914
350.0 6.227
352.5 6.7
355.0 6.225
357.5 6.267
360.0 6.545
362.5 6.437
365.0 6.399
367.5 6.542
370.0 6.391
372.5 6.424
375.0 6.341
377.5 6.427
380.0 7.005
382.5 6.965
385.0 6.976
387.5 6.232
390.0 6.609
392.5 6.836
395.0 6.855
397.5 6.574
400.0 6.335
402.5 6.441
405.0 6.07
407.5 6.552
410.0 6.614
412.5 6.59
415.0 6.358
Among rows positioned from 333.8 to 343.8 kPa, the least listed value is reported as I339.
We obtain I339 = 6.337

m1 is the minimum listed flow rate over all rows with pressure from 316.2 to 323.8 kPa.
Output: 6.055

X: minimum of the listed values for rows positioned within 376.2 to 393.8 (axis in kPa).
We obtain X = 6.232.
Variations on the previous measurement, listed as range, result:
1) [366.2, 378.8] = 6.341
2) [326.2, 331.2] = 6.362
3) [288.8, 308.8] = 6.201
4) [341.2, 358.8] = 6.225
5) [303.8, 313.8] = 6.485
